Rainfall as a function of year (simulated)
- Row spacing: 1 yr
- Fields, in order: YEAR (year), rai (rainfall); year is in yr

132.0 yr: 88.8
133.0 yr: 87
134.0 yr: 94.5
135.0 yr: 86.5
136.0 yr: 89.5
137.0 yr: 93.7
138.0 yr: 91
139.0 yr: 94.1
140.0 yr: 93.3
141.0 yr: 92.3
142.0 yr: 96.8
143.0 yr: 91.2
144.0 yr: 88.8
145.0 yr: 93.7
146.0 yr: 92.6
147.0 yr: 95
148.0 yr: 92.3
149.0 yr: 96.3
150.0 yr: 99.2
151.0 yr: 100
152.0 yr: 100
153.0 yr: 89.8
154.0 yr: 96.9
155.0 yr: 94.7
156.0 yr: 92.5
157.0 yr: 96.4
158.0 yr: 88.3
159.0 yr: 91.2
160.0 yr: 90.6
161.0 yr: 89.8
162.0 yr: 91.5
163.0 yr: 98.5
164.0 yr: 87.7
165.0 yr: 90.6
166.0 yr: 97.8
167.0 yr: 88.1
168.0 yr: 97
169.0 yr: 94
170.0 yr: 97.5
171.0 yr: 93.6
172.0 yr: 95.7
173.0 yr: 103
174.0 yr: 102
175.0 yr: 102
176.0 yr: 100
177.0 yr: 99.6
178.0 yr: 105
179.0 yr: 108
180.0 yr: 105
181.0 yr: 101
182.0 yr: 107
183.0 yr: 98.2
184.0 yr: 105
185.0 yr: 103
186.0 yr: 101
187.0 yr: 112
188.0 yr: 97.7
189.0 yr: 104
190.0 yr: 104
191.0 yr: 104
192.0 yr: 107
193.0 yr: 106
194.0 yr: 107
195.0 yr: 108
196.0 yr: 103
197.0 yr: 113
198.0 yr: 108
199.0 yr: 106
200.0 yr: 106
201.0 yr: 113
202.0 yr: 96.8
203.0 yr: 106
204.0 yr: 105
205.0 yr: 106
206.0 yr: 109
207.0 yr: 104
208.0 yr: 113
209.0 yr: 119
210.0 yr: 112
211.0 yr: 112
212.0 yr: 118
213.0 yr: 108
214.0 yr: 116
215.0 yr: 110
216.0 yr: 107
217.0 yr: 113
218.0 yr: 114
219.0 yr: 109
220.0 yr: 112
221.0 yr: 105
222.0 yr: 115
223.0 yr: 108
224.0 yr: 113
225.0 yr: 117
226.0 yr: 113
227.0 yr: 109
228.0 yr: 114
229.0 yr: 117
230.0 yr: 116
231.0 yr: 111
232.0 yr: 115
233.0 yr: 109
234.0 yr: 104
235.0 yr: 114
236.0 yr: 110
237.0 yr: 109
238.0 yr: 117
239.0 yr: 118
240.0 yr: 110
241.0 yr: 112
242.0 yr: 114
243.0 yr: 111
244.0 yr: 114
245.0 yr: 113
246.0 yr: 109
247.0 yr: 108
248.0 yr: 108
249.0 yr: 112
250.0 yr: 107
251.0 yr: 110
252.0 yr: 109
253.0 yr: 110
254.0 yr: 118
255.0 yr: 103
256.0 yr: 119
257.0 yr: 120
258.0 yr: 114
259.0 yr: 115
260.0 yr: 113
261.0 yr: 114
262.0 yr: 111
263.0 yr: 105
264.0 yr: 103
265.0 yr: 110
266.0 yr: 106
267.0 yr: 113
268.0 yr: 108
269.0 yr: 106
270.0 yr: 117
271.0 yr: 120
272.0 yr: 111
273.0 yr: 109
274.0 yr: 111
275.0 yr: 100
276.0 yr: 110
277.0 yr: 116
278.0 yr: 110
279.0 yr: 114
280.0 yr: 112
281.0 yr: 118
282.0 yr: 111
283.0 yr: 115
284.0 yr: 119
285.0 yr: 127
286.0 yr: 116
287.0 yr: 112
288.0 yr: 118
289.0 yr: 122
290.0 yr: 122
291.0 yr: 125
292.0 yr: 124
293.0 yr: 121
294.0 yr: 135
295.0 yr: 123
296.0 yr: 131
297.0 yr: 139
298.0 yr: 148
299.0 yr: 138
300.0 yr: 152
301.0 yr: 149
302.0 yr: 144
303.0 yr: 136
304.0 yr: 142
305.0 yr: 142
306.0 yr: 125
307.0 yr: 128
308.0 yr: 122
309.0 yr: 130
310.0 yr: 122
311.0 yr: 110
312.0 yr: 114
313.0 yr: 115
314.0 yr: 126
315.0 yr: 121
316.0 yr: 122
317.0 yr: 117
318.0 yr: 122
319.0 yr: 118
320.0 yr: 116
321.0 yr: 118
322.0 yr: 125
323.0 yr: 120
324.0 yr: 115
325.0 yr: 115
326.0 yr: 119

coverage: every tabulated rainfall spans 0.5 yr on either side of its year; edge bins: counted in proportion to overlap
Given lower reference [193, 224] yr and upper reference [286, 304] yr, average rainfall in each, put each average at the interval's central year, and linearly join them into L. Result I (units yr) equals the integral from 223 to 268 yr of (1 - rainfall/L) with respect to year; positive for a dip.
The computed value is 2.7 yr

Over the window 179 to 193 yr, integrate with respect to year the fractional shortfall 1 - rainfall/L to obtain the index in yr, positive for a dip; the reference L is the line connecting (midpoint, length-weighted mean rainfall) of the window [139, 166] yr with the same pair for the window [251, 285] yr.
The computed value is -0.72 yr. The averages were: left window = 93.6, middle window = 104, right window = 112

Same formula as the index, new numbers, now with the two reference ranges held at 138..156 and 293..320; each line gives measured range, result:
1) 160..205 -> 0.3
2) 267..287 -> 1.6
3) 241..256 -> 0.7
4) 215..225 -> -0.1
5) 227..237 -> 0.1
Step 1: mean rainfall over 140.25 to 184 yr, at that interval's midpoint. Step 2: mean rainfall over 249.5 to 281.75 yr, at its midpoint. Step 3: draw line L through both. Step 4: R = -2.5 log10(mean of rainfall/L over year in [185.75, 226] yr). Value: -0.064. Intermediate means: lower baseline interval 96.2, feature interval 109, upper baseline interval 111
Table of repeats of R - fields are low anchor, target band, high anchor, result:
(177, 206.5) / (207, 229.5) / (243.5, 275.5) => -0.048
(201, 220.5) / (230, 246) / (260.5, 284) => -0.016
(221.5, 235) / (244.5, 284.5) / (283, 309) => 0.097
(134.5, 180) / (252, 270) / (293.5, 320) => 0.072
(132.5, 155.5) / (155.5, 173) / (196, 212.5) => 0.061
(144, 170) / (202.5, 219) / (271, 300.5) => -0.056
